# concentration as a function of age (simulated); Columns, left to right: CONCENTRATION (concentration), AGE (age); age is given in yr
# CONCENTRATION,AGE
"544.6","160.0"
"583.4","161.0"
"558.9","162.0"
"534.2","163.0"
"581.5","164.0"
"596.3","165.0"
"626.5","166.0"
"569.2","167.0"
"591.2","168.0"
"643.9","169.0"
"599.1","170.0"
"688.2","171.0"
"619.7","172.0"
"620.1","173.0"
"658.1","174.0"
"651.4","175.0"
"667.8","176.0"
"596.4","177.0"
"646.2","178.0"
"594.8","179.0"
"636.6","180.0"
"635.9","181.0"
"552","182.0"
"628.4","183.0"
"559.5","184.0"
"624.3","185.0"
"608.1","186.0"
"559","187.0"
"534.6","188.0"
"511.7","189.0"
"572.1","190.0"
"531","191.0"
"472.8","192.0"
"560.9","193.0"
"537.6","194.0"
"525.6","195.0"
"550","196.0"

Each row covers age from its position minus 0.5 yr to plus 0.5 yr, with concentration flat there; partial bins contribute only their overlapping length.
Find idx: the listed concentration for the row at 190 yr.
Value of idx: 572.1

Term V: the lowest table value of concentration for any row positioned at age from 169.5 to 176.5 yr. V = 599.1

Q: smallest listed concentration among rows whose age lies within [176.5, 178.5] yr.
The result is 596.4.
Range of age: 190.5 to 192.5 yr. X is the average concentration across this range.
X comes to 502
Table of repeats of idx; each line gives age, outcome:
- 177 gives 596.4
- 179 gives 594.8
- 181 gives 635.9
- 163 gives 534.2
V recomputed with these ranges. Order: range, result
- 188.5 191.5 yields 511.7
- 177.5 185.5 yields 552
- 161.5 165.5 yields 534.2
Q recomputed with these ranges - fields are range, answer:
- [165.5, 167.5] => 569.2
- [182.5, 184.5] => 559.5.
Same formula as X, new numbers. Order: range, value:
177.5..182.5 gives 613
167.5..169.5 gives 618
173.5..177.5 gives 643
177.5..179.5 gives 620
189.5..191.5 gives 552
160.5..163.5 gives 559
